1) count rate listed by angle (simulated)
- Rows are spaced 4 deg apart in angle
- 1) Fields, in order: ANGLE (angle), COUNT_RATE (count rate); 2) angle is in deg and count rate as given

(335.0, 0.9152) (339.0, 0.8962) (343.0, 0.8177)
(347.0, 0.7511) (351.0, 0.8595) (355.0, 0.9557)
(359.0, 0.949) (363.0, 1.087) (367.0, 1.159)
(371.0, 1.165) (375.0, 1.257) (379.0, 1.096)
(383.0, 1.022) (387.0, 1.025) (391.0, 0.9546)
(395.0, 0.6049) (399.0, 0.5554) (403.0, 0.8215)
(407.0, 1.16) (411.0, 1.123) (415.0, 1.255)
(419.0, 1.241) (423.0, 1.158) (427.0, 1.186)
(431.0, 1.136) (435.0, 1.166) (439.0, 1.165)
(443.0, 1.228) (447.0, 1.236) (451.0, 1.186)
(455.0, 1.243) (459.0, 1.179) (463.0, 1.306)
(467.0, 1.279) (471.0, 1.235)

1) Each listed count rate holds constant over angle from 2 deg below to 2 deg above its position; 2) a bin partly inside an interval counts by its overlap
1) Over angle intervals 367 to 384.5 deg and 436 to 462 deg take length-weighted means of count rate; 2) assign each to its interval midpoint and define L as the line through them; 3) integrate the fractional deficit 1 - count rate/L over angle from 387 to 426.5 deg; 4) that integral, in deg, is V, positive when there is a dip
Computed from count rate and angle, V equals 5.9 deg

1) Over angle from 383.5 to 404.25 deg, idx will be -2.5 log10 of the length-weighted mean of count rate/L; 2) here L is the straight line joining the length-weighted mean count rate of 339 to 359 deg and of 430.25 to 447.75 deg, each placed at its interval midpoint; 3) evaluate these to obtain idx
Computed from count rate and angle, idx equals 0.25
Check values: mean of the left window 0.861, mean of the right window 1.19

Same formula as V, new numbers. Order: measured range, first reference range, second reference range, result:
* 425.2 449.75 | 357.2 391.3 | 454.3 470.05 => 0.4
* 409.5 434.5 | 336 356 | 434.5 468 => -1.4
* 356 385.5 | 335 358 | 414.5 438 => -4.2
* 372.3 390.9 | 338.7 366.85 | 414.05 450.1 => -1.3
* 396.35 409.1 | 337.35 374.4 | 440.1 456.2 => 3.1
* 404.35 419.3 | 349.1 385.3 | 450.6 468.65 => -0.3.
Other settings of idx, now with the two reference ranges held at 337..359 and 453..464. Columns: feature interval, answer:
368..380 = -0.23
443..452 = -0.02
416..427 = -0.08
